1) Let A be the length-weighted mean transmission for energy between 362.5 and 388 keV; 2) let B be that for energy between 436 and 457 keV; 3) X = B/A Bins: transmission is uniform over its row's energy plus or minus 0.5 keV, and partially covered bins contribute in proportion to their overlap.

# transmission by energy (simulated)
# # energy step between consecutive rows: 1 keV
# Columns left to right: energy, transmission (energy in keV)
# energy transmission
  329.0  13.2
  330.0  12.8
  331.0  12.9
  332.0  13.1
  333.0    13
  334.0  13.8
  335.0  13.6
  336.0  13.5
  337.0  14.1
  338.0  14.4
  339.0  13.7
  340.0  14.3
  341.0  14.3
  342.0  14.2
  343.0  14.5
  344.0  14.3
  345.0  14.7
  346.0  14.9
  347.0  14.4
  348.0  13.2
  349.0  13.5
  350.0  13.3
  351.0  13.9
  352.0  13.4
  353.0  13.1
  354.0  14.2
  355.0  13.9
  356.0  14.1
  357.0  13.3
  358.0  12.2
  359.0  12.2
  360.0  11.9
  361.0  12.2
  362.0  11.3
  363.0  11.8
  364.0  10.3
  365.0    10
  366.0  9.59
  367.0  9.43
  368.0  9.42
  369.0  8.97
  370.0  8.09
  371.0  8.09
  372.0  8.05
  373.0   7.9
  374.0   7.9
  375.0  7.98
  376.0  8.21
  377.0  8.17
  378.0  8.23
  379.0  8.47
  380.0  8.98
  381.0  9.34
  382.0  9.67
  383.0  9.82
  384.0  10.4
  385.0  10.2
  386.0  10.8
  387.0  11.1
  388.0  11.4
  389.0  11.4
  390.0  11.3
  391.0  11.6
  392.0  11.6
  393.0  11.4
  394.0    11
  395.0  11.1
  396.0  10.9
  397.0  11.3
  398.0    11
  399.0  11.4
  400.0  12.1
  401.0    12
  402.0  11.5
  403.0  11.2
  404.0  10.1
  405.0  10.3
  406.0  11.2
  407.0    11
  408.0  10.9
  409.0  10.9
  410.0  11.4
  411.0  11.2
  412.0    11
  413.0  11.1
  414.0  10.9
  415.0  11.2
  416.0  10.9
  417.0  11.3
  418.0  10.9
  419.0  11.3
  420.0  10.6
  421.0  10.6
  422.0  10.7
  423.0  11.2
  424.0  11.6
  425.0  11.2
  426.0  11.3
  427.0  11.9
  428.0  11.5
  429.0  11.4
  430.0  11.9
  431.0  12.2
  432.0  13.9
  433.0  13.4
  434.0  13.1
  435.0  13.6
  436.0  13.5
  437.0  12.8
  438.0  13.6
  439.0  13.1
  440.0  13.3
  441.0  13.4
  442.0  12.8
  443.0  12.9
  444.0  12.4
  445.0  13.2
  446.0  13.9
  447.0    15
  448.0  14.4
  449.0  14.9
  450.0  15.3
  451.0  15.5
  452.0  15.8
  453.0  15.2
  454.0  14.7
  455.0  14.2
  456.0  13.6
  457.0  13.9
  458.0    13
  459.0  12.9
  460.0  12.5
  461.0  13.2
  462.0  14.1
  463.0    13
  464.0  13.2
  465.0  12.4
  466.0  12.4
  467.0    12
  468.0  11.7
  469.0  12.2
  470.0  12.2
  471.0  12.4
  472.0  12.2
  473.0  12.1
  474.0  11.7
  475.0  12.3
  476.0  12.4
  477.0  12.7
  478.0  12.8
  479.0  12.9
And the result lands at 1.51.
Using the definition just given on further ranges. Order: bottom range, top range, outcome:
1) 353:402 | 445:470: 1.29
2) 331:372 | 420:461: 1.04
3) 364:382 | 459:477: 1.43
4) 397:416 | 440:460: 1.26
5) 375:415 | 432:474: 1.26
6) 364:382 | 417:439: 1.38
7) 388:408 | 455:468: 1.16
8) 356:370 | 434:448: 1.22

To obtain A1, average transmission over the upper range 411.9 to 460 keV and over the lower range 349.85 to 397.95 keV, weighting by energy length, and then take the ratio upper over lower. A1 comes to 1.20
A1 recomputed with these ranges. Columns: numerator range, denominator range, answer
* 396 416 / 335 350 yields 0.79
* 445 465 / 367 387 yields 1.57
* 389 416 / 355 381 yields 1.12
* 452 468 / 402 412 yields 1.22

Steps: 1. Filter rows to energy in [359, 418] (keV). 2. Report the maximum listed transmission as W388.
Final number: 12.2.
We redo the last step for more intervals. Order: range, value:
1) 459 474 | 14.1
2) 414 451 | 15.5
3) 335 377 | 14.9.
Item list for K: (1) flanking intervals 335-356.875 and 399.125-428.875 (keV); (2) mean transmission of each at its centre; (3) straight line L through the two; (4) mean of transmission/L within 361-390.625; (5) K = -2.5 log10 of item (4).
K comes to 0.31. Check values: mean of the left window 14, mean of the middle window 9.58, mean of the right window 11.1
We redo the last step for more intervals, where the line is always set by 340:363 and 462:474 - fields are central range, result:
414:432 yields 0.13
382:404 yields 0.18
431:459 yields -0.10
